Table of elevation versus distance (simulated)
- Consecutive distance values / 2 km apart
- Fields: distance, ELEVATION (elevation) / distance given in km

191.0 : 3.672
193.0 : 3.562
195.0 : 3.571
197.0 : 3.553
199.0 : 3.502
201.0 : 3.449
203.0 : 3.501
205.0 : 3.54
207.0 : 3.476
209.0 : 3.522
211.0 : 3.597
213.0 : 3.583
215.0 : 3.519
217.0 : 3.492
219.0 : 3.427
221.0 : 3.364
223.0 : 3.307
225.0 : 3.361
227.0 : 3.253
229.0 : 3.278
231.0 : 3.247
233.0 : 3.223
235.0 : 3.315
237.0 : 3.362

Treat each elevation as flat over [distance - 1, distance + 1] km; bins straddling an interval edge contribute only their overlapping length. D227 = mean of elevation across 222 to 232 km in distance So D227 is 3.29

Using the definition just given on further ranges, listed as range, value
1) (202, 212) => 3.53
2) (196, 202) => 3.5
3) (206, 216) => 3.54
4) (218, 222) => 3.4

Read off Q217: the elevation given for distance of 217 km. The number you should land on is 3.492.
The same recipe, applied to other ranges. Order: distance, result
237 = 3.362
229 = 3.278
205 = 3.54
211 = 3.597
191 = 3.672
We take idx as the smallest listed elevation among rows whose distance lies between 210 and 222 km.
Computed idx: 3.364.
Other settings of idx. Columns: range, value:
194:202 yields 3.449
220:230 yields 3.253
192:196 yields 3.562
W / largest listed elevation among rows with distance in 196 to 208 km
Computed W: 3.553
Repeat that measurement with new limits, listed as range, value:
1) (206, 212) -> 3.597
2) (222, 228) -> 3.361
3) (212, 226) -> 3.583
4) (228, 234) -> 3.278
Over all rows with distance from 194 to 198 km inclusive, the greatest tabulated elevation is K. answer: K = 3.571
